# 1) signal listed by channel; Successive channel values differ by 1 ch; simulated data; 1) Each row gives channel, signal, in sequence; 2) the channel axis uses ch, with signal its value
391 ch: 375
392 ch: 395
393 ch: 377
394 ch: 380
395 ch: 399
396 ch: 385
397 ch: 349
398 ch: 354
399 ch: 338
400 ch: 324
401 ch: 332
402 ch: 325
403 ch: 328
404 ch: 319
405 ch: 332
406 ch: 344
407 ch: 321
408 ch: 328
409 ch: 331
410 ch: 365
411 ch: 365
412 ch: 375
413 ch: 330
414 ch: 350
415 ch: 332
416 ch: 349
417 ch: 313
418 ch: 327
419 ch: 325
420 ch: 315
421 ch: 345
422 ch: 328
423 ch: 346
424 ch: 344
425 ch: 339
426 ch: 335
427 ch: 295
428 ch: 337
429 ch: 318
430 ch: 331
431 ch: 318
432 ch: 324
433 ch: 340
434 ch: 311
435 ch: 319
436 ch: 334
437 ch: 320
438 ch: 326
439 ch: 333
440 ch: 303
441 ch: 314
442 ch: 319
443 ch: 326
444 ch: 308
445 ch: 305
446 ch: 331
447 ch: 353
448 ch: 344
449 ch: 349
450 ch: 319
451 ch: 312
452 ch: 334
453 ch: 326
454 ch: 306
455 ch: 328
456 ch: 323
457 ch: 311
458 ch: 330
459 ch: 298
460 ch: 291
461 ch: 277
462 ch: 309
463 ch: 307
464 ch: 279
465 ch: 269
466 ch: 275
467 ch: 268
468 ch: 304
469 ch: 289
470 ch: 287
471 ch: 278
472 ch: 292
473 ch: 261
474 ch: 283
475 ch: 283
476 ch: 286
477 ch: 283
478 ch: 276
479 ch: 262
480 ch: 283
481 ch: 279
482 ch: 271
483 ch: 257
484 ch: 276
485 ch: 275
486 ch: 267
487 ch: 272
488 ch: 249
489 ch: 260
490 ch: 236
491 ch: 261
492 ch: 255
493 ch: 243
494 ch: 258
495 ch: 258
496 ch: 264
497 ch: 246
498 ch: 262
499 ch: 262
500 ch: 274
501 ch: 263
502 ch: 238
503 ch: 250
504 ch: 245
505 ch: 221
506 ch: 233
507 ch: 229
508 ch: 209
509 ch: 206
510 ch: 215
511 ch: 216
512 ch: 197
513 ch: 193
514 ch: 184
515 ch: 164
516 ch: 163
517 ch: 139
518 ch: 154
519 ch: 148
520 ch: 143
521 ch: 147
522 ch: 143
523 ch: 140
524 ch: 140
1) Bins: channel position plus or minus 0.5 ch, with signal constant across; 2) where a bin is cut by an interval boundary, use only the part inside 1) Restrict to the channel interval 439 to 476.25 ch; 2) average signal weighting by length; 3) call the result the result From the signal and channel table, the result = 305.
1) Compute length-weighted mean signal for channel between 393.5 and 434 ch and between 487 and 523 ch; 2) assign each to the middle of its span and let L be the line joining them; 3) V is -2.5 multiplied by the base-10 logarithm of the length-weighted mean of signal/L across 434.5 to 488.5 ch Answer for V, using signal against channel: -0.092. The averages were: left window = 338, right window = 218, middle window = 299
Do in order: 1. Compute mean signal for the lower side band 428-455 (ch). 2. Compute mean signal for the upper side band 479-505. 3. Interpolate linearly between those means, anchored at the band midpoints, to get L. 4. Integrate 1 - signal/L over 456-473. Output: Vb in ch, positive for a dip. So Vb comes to 0.2 ch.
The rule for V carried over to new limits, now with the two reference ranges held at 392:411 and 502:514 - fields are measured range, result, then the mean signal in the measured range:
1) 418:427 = -0.032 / 332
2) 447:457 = -0.144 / 327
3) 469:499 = -0.085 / 268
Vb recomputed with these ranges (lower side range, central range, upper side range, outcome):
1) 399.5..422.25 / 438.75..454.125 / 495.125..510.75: -1.3 ch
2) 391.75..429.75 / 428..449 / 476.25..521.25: -1.2 ch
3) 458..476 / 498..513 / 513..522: -3.5 ch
